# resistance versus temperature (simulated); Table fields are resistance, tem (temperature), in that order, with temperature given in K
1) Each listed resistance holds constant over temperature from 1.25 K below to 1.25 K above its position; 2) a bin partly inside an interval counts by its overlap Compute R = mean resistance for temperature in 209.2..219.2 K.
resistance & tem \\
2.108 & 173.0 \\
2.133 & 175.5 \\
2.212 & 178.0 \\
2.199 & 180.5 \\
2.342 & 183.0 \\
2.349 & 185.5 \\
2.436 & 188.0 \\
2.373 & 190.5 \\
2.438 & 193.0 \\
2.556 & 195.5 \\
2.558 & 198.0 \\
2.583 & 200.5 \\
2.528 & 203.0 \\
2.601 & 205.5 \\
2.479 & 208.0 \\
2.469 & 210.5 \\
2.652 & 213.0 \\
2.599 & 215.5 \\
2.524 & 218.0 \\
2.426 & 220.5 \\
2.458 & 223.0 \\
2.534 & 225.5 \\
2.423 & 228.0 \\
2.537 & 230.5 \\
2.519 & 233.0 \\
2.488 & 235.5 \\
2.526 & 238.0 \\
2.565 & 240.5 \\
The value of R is 2.56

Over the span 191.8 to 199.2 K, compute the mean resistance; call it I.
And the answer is 2.52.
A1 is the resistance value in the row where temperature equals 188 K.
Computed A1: 2.436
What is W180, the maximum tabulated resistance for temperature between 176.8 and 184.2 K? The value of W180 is 2.342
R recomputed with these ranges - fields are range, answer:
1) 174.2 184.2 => 2.22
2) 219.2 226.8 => 2.47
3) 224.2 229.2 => 2.48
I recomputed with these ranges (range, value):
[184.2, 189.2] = 2.39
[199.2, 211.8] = 2.53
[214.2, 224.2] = 2.5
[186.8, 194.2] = 2.42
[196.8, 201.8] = 2.57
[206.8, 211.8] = 2.48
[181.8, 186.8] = 2.35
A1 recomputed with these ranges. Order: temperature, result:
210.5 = 2.469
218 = 2.524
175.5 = 2.133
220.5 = 2.426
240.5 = 2.565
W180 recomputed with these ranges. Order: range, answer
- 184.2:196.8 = 2.556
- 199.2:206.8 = 2.601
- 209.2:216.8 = 2.652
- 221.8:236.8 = 2.537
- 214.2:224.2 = 2.599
